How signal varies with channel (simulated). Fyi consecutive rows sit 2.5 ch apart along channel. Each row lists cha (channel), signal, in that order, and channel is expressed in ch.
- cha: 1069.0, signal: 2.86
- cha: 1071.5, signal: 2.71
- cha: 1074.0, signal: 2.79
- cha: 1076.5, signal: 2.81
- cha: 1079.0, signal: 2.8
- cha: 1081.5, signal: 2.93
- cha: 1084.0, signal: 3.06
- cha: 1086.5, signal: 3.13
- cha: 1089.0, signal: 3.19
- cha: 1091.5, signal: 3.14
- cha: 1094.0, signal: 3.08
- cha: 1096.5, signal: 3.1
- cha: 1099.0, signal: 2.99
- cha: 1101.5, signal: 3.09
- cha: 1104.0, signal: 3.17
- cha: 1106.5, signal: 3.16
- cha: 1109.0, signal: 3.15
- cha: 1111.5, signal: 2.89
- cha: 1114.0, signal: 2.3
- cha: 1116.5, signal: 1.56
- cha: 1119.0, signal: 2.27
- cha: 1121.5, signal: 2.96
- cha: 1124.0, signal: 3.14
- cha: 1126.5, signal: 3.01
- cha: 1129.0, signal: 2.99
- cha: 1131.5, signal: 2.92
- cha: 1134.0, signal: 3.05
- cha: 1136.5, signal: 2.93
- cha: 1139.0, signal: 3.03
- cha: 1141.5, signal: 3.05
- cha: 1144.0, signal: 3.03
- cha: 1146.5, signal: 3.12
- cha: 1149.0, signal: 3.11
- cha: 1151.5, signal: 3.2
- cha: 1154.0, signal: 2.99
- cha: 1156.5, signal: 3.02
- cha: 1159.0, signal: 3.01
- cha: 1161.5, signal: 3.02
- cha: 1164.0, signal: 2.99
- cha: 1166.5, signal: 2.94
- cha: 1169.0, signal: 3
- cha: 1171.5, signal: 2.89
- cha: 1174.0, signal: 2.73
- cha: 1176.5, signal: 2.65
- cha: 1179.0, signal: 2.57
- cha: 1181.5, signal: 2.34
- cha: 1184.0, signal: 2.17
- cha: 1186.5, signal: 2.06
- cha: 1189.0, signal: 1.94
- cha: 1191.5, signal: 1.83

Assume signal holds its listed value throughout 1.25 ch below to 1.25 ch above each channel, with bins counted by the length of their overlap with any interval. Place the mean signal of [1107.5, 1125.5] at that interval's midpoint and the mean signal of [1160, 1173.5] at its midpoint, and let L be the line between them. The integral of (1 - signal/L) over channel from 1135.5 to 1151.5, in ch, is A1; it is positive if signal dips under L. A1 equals -1.5 ch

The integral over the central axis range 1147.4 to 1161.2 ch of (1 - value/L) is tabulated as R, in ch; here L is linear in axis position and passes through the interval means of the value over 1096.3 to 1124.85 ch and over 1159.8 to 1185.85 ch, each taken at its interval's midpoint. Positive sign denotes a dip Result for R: -1.6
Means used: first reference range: 2.8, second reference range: 2.72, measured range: 3.06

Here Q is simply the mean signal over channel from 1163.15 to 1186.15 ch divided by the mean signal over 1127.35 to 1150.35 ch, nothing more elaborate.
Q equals 0.88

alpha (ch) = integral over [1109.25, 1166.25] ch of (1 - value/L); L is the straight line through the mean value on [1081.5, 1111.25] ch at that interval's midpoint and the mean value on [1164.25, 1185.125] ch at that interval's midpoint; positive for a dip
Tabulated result -0.5 ch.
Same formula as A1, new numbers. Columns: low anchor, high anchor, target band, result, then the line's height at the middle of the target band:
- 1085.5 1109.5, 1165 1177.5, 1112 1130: 2.5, 3.03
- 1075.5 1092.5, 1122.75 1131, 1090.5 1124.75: 2.0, 3.02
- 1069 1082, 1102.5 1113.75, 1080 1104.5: -1.4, 2.92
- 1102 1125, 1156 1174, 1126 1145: -1.1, 2.84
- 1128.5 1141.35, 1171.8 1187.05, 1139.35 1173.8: -3.6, 2.73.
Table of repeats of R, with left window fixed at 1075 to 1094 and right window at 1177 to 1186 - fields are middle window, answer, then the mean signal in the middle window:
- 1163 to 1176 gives -2.4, 2.89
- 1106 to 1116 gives 0.3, 2.76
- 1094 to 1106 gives -0.8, 3.09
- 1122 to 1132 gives -1.1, 3.02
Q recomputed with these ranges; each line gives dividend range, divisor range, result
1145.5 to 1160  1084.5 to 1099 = 0.99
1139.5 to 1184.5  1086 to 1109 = 0.93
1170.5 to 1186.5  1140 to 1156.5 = 0.82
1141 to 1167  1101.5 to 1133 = 1.09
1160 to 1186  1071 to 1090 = 0.93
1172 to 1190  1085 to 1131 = 0.82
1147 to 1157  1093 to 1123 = 1.10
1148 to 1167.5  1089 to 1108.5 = 0.98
